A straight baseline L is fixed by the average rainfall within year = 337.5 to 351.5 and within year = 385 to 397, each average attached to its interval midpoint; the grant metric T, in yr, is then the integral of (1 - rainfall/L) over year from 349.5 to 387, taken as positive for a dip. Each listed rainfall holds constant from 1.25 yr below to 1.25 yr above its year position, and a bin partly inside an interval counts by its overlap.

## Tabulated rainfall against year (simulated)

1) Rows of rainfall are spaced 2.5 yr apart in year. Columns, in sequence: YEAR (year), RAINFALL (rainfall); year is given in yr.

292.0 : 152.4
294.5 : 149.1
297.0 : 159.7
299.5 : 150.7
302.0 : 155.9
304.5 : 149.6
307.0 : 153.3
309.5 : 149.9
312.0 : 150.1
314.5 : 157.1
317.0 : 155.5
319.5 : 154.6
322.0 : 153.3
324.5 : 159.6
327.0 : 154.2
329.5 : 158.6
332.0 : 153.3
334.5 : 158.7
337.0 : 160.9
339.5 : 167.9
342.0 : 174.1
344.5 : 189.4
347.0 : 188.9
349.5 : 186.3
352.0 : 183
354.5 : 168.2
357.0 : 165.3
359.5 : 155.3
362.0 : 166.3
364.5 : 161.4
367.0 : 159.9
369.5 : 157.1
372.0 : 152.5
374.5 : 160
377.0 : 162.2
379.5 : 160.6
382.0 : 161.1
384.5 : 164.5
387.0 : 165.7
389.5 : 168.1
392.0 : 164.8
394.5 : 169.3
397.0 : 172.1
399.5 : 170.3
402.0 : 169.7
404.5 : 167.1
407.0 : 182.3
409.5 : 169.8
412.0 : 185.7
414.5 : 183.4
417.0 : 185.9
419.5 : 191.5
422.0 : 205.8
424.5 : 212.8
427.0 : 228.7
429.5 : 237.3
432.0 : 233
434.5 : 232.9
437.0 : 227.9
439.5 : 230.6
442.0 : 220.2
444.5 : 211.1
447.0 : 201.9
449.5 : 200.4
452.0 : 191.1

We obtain 2.2 yr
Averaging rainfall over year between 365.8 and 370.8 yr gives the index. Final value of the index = 158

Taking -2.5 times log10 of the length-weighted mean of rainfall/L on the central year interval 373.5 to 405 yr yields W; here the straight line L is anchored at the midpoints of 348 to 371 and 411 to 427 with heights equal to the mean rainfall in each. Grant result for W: 0.10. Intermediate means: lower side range 167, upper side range 197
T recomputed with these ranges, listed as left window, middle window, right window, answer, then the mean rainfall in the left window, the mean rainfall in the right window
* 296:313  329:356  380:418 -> -2.0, 153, 172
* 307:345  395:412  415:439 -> 2.5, 159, 217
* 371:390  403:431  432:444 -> 1.1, 162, 227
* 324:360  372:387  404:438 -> 2.0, 169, 204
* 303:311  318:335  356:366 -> -0.1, 151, 162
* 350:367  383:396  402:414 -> 0.5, 167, 176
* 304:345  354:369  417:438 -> 1.5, 158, 219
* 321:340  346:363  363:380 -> -1.6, 158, 159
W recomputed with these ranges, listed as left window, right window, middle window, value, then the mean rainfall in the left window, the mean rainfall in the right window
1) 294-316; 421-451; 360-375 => 0.16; 153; 220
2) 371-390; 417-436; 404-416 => 0.11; 162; 218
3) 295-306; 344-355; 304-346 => 0.06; 154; 184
